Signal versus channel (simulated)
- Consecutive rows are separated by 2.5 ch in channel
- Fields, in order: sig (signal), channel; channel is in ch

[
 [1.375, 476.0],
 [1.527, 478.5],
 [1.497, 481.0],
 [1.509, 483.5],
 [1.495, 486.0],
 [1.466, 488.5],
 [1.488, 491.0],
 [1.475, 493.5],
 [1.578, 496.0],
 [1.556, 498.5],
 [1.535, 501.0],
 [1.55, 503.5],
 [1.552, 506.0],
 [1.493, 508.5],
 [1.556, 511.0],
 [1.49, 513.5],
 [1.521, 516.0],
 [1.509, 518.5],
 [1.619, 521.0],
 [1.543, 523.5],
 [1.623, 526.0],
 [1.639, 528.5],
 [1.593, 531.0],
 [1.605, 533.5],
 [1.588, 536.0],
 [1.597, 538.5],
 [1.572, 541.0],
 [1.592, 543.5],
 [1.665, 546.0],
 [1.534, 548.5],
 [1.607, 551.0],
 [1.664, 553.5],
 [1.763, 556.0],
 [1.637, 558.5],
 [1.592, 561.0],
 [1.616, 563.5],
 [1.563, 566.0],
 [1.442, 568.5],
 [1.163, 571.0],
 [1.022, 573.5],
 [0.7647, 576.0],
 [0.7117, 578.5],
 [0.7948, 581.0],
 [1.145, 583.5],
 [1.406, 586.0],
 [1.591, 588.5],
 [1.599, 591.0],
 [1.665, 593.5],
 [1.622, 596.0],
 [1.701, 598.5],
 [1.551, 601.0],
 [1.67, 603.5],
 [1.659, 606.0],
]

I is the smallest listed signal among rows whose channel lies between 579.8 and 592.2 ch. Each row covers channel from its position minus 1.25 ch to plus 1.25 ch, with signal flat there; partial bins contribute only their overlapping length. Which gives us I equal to 0.7948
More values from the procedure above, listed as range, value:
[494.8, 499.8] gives 1.556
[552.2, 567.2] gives 1.563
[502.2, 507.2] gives 1.55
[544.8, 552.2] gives 1.534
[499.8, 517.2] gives 1.49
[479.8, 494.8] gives 1.466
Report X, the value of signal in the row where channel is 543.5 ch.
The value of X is 1.592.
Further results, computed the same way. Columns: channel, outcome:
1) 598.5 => 1.701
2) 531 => 1.593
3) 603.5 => 1.67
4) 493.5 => 1.475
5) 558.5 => 1.637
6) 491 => 1.488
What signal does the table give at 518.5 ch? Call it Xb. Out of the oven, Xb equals 1.509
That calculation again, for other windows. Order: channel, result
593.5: 1.665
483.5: 1.509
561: 1.592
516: 1.521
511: 1.556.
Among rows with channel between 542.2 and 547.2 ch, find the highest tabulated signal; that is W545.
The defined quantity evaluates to 1.665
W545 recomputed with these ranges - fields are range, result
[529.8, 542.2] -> 1.605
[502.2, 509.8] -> 1.552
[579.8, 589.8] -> 1.591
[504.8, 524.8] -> 1.619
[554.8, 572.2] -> 1.763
